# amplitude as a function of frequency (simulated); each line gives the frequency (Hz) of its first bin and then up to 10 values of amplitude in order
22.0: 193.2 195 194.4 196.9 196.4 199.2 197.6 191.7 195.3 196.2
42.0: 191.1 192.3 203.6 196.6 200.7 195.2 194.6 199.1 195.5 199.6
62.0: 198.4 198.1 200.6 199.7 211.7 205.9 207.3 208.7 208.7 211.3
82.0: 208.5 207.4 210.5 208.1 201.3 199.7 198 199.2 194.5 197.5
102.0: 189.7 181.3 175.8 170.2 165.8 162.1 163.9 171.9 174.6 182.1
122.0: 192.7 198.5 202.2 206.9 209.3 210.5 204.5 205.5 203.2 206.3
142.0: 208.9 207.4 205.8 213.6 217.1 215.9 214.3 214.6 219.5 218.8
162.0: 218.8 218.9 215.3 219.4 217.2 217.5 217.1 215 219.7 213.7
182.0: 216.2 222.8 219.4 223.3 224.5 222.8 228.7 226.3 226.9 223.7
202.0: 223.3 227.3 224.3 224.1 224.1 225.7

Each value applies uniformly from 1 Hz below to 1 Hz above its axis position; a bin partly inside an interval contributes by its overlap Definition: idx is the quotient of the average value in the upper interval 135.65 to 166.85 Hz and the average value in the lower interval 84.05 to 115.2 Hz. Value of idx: 1.1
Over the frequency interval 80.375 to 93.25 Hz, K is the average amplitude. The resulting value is 206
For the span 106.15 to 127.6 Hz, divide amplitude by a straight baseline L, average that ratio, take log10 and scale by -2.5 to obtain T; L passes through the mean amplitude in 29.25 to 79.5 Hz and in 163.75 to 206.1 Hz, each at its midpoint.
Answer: 0.17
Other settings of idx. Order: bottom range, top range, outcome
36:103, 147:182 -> 1.08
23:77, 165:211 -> 1.12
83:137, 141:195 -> 1.13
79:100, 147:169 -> 1.07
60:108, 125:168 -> 1.06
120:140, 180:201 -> 1.10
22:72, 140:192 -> 1.10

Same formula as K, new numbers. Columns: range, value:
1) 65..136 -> 196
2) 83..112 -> 192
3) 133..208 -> 217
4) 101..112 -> 175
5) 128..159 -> 210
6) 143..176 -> 216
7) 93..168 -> 199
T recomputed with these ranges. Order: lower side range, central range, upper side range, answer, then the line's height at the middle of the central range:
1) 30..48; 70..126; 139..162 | 0.07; 205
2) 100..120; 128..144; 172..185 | -0.09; 191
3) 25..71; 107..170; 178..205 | 0.06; 214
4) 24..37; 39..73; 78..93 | 0.01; 201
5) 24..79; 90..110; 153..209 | 0.10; 207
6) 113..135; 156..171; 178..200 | -0.04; 211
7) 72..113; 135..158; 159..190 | 0.00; 211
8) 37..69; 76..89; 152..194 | -0.03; 203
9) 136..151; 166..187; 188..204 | 0.01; 219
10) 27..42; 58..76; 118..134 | -0.03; 197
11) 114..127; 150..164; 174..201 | -0.06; 205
